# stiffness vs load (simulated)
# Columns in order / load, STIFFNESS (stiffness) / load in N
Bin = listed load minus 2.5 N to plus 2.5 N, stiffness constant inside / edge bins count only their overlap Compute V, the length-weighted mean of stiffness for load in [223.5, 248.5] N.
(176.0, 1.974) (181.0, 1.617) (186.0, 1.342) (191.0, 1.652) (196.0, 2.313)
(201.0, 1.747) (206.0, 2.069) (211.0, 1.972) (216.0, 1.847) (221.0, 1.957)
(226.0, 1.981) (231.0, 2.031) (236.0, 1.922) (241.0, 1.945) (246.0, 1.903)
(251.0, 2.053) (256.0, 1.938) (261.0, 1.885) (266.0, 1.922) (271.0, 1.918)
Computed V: 1.96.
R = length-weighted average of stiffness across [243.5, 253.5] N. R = 1.98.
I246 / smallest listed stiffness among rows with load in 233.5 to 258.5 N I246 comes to 1.903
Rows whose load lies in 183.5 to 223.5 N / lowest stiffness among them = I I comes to 1.342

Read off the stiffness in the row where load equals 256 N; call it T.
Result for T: 1.938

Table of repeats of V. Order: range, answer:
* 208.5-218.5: 1.91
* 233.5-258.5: 1.95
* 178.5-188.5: 1.48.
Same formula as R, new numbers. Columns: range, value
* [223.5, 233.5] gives 2.01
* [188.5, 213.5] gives 1.95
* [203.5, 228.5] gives 1.97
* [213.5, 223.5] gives 1.9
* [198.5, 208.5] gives 1.91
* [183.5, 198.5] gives 1.77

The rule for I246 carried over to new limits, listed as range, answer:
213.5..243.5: 1.847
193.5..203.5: 1.747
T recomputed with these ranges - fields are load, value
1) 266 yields 1.922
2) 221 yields 1.957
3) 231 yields 2.031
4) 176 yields 1.974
